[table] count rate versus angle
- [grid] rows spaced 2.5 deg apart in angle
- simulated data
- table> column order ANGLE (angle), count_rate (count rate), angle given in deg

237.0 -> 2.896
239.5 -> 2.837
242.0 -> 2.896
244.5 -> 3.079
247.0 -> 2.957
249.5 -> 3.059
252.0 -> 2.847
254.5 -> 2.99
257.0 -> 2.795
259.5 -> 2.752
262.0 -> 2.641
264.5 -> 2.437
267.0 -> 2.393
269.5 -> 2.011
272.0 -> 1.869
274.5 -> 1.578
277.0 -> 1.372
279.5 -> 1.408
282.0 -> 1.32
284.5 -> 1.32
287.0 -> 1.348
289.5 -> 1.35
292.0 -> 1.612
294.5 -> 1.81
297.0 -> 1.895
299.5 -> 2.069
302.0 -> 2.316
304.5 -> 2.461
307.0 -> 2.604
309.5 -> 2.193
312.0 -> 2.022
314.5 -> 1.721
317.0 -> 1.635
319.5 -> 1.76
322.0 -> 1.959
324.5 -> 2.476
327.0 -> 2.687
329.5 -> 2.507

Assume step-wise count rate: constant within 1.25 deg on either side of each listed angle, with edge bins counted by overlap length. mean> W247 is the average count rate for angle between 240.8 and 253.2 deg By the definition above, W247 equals 2.97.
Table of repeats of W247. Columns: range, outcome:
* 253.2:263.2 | 2.8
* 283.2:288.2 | 1.33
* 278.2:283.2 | 1.36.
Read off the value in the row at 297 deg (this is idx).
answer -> 1.895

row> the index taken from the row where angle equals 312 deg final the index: 2.022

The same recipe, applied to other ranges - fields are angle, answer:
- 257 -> 2.795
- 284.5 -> 1.32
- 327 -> 2.687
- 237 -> 2.896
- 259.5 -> 2.752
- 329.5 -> 2.507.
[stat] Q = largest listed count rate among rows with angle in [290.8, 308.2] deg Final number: 2.604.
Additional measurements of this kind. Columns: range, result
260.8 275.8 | 2.641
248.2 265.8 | 3.059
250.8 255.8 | 2.99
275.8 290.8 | 1.408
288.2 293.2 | 1.612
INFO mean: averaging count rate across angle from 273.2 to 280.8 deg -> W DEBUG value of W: 1.45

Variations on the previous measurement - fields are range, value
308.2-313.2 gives 2.11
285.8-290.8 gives 1.35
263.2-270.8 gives 2.28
